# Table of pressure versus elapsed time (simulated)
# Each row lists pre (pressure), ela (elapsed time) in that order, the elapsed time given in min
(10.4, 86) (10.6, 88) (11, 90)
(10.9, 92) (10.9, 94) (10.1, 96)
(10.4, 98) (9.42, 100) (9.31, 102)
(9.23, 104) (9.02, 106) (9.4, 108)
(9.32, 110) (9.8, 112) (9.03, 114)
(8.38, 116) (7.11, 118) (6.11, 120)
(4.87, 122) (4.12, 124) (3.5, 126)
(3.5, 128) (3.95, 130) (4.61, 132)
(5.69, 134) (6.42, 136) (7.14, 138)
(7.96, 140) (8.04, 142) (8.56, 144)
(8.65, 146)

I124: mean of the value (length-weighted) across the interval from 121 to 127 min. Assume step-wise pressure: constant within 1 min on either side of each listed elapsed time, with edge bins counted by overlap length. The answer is 4.16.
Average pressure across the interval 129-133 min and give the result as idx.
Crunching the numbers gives 4.28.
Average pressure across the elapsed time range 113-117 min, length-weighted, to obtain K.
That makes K 8.71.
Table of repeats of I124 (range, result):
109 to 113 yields 9.56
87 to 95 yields 10.8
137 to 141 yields 7.55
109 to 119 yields 8.73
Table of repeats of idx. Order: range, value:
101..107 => 9.19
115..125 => 6.12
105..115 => 9.31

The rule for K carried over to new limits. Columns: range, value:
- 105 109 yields 9.21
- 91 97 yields 10.6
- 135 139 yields 6.78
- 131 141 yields 6.36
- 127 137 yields 4.83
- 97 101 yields 9.91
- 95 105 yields 9.69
